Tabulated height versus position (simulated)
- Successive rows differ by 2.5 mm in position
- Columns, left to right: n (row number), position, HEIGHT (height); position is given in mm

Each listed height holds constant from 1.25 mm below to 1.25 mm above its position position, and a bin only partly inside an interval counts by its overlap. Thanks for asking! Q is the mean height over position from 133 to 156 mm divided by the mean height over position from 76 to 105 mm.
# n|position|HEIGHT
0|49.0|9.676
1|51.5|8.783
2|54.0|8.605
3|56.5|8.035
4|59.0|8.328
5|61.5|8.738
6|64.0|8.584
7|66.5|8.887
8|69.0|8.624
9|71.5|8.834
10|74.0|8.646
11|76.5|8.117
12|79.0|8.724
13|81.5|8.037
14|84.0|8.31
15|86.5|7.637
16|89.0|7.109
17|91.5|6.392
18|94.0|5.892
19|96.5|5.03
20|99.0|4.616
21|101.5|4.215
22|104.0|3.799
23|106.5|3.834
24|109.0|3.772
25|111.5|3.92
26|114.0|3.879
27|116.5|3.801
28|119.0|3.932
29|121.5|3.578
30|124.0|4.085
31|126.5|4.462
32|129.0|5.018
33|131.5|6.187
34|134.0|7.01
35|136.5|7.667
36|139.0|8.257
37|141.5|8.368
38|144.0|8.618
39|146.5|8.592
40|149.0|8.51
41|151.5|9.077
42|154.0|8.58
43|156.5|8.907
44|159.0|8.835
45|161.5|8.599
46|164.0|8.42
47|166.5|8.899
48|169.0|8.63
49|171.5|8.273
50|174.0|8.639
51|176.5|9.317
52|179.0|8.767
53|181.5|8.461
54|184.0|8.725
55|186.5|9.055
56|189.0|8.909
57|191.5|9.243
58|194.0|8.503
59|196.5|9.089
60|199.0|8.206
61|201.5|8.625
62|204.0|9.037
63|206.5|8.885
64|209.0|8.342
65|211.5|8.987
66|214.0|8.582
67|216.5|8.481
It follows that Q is 1.29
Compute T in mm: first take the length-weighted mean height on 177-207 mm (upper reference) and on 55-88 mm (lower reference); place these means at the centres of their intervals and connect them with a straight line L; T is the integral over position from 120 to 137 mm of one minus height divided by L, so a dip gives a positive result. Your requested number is 6.51 mm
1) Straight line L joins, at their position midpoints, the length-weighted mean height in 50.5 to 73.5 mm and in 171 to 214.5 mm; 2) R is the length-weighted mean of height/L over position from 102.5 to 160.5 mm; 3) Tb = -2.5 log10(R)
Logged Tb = 0.367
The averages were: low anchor 8.6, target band 6.21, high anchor 8.77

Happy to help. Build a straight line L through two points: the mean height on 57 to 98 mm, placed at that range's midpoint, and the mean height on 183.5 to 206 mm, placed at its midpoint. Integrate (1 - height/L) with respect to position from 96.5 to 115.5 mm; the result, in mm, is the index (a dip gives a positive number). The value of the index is 9.4 mm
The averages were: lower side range 7.85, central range 4.07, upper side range 8.83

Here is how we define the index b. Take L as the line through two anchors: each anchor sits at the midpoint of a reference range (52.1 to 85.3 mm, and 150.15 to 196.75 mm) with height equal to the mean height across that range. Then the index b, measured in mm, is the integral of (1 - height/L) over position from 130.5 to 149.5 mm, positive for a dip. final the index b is 1.7 mm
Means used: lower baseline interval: 8.5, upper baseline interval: 8.78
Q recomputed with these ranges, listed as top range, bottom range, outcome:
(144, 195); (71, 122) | 1.51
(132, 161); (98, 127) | 2.10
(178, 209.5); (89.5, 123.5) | 1.99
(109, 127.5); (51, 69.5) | 0.46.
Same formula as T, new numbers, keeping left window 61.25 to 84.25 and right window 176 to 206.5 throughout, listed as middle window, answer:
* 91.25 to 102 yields 4.3 mm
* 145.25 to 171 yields 0.2 mm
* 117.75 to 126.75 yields 4.9 mm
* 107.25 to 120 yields 7.1 mm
